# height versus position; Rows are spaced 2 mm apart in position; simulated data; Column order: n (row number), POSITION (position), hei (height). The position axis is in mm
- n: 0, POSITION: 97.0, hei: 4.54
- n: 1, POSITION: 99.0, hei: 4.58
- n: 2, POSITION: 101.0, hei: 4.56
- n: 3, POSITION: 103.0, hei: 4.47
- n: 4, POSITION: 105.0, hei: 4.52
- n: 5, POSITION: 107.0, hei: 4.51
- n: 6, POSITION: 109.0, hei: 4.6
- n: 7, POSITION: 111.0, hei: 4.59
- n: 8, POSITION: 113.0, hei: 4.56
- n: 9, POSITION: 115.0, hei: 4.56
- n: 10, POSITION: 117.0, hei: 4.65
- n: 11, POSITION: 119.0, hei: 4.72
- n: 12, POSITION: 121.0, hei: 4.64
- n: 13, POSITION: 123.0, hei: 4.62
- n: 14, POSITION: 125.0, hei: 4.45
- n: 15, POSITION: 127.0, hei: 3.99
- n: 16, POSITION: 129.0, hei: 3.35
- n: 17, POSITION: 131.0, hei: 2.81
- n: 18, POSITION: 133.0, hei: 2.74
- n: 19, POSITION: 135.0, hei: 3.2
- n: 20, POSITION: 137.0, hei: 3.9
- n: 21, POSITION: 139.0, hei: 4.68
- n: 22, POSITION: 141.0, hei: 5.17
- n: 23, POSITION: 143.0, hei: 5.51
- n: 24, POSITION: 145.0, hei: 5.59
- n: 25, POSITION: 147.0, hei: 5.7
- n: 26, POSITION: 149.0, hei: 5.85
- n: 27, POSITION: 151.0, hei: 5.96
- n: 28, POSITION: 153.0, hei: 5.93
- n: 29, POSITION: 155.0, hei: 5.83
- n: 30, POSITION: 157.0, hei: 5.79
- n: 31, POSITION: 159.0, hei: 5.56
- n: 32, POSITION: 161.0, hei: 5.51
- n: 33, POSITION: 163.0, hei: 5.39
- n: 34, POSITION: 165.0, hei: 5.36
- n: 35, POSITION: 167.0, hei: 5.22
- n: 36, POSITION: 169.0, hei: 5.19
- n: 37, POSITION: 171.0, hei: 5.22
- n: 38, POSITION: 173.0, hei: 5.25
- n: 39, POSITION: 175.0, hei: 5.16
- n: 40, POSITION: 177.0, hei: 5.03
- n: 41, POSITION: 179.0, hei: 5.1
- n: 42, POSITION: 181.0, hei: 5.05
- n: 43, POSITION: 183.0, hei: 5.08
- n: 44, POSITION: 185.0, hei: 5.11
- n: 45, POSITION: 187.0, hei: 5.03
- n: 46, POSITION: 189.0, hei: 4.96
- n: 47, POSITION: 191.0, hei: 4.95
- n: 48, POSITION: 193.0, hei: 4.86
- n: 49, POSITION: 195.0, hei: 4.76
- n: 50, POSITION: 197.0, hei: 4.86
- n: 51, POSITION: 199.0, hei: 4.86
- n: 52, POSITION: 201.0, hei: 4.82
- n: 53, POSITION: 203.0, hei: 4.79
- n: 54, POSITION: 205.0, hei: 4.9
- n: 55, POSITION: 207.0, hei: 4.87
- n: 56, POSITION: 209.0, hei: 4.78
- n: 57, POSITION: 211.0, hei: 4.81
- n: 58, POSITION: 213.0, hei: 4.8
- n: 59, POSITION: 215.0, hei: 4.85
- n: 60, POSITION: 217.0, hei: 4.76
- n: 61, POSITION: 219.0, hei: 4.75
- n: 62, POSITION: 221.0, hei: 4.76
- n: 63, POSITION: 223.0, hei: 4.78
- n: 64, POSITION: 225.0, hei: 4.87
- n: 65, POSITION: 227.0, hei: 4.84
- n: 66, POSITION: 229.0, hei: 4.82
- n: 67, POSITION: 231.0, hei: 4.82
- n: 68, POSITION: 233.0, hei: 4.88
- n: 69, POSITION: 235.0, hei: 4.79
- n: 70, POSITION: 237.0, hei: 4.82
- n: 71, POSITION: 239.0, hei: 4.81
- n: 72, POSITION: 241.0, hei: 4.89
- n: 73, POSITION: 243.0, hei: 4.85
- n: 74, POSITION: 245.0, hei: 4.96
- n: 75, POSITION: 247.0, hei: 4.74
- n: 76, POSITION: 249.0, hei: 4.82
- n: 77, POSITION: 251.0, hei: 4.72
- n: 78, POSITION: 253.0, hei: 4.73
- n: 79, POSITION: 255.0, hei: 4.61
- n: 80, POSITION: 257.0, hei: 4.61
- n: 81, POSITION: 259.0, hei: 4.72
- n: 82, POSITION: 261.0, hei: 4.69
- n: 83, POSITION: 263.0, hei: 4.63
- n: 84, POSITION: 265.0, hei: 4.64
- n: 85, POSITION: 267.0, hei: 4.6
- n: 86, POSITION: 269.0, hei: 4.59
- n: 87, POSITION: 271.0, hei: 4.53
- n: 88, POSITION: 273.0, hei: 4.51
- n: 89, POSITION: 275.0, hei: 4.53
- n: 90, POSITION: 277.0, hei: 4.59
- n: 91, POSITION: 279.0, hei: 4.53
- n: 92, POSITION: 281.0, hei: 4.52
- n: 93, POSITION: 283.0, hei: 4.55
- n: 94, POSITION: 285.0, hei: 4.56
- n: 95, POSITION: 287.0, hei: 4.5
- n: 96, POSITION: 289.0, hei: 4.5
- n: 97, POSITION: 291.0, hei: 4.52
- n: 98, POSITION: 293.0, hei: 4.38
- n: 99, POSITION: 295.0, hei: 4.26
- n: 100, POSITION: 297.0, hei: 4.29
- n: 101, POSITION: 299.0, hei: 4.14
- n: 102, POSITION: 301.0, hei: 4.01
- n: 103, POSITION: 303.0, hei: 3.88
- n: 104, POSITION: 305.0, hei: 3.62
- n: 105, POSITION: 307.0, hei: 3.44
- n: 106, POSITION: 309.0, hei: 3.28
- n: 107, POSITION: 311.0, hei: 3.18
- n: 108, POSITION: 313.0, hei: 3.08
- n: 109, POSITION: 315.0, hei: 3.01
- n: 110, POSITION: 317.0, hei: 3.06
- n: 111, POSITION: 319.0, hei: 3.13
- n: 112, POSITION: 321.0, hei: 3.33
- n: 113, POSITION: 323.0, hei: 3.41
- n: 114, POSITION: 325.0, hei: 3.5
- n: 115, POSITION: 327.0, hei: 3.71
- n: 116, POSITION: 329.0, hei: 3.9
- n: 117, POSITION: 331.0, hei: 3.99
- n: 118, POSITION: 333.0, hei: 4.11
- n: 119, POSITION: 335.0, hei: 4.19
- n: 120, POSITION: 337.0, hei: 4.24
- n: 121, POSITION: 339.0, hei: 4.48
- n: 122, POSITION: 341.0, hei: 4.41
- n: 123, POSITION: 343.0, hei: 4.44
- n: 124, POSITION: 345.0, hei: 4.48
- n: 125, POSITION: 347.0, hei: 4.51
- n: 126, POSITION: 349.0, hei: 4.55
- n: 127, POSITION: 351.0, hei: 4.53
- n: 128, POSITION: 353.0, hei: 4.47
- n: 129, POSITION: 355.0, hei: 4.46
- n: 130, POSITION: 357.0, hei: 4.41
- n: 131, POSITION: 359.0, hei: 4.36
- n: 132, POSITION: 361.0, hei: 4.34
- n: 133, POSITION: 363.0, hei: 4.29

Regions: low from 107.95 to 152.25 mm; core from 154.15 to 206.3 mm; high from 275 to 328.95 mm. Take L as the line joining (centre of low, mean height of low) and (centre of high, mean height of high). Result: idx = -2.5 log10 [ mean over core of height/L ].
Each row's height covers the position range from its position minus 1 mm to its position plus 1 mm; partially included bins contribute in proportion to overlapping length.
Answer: -0.178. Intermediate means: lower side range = 4.55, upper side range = 3.9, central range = 5.14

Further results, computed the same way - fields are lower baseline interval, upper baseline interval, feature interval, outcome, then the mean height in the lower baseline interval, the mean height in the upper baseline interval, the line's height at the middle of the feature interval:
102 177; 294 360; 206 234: -0.09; 4.83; 3.94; 4.45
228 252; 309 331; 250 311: -0.07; 4.83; 3.36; 4.08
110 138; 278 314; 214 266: -0.17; 4.06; 4.07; 4.06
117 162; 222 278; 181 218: -0.03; 4.79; 4.73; 4.76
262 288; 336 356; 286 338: 0.19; 4.56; 4.46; 4.51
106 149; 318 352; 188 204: -0.13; 4.44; 4.05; 4.31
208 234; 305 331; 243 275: -0.10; 4.81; 3.37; 4.25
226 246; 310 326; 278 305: -0.16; 4.85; 3.21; 3.74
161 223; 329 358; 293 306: 0.12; 4.98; 4.36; 4.54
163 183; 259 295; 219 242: 0.00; 5.18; 4.55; 4.83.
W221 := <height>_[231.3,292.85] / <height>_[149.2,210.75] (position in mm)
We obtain 0.9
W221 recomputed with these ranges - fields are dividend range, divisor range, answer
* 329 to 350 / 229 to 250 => 0.89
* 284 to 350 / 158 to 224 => 0.79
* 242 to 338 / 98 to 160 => 0.89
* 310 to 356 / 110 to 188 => 0.80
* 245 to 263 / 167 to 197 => 0.93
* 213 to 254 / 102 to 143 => 1.13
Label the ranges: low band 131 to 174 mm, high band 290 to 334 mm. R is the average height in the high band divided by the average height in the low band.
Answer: 0.72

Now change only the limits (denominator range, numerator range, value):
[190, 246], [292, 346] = 0.79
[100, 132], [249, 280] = 1.06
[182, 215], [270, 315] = 0.84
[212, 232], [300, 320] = 0.70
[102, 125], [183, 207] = 1.07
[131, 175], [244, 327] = 0.82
